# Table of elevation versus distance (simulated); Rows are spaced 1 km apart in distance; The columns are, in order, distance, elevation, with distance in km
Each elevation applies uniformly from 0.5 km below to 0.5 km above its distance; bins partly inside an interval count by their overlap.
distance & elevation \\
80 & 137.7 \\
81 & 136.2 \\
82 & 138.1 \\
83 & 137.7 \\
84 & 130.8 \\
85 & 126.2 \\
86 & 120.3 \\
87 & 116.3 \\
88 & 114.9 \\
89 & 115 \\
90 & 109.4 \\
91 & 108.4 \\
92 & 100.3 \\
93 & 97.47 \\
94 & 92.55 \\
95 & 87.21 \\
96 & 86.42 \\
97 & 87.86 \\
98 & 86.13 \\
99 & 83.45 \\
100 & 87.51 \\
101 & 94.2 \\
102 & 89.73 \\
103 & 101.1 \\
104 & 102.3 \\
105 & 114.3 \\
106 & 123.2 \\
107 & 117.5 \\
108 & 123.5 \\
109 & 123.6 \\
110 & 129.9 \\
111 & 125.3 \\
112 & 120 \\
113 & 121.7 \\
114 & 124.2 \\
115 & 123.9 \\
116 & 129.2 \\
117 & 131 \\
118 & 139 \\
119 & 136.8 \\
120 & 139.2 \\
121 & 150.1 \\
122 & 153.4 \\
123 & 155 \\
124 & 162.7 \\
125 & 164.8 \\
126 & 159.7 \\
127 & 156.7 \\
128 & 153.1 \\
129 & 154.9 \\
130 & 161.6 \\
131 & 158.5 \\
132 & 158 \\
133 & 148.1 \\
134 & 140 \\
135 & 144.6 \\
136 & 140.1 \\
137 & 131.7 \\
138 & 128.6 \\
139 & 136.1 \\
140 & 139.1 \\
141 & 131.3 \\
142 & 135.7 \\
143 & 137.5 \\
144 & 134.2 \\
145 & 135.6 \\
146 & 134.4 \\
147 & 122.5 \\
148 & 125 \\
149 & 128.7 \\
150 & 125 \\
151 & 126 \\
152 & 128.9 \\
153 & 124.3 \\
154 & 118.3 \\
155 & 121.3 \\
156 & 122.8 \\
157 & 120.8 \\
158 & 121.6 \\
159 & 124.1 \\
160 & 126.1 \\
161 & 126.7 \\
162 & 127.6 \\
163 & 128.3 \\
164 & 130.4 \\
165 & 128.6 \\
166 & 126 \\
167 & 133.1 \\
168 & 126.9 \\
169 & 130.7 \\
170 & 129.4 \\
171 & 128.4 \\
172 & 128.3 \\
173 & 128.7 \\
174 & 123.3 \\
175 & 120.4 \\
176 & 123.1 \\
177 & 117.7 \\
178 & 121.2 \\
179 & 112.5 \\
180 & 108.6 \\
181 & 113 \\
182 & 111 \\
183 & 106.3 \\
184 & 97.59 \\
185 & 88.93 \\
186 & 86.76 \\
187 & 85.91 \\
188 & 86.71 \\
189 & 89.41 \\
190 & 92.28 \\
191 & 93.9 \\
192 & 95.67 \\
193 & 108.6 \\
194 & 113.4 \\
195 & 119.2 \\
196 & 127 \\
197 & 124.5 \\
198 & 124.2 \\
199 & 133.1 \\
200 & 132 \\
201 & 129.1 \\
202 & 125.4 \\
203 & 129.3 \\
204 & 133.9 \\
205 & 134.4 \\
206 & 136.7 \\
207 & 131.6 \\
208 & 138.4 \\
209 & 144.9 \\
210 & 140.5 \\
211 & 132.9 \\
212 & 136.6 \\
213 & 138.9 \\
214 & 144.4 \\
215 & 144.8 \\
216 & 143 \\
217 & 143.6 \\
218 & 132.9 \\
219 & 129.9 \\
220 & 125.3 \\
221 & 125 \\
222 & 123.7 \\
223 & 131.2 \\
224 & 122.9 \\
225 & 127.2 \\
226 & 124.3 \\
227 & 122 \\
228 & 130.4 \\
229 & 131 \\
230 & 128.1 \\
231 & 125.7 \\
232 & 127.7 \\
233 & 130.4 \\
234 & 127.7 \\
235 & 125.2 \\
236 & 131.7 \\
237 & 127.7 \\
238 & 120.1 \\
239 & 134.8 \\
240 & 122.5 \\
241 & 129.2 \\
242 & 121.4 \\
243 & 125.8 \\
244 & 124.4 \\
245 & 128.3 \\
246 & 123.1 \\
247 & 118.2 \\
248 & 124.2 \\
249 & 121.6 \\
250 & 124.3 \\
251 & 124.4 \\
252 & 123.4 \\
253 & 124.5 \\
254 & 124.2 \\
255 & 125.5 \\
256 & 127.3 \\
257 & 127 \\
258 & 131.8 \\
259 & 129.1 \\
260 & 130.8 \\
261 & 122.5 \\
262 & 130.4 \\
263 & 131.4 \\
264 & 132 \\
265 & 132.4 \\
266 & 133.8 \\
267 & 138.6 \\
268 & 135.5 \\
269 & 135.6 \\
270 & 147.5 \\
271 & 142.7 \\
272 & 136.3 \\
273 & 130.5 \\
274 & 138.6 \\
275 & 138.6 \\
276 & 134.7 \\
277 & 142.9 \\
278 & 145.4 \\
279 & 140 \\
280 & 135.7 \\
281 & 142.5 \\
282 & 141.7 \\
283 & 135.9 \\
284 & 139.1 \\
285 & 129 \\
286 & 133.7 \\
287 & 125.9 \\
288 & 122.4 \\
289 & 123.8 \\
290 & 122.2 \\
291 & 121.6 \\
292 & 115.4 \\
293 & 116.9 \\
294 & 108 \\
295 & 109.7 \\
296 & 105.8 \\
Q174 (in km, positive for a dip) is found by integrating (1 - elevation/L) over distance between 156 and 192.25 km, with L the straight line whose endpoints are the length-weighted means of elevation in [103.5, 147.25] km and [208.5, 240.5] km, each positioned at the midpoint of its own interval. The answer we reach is 5.2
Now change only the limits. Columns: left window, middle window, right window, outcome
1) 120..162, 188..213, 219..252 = 1.37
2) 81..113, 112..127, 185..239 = -3.86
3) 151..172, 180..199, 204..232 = 3.68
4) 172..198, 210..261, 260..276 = -1.71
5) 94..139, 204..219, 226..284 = -0.99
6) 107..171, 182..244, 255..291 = 4.91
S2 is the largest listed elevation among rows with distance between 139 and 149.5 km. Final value 139.1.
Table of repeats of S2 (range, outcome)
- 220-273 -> 147.5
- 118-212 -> 164.8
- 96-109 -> 123.6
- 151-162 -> 128.9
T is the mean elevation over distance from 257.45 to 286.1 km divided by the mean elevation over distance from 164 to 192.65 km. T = 1.2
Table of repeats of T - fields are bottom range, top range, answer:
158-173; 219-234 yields 0.99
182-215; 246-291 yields 1.10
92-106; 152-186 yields 1.28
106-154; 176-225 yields 0.88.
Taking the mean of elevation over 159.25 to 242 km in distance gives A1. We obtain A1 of 124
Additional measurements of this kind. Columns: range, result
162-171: 129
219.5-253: 126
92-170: 127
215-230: 130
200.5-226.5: 133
